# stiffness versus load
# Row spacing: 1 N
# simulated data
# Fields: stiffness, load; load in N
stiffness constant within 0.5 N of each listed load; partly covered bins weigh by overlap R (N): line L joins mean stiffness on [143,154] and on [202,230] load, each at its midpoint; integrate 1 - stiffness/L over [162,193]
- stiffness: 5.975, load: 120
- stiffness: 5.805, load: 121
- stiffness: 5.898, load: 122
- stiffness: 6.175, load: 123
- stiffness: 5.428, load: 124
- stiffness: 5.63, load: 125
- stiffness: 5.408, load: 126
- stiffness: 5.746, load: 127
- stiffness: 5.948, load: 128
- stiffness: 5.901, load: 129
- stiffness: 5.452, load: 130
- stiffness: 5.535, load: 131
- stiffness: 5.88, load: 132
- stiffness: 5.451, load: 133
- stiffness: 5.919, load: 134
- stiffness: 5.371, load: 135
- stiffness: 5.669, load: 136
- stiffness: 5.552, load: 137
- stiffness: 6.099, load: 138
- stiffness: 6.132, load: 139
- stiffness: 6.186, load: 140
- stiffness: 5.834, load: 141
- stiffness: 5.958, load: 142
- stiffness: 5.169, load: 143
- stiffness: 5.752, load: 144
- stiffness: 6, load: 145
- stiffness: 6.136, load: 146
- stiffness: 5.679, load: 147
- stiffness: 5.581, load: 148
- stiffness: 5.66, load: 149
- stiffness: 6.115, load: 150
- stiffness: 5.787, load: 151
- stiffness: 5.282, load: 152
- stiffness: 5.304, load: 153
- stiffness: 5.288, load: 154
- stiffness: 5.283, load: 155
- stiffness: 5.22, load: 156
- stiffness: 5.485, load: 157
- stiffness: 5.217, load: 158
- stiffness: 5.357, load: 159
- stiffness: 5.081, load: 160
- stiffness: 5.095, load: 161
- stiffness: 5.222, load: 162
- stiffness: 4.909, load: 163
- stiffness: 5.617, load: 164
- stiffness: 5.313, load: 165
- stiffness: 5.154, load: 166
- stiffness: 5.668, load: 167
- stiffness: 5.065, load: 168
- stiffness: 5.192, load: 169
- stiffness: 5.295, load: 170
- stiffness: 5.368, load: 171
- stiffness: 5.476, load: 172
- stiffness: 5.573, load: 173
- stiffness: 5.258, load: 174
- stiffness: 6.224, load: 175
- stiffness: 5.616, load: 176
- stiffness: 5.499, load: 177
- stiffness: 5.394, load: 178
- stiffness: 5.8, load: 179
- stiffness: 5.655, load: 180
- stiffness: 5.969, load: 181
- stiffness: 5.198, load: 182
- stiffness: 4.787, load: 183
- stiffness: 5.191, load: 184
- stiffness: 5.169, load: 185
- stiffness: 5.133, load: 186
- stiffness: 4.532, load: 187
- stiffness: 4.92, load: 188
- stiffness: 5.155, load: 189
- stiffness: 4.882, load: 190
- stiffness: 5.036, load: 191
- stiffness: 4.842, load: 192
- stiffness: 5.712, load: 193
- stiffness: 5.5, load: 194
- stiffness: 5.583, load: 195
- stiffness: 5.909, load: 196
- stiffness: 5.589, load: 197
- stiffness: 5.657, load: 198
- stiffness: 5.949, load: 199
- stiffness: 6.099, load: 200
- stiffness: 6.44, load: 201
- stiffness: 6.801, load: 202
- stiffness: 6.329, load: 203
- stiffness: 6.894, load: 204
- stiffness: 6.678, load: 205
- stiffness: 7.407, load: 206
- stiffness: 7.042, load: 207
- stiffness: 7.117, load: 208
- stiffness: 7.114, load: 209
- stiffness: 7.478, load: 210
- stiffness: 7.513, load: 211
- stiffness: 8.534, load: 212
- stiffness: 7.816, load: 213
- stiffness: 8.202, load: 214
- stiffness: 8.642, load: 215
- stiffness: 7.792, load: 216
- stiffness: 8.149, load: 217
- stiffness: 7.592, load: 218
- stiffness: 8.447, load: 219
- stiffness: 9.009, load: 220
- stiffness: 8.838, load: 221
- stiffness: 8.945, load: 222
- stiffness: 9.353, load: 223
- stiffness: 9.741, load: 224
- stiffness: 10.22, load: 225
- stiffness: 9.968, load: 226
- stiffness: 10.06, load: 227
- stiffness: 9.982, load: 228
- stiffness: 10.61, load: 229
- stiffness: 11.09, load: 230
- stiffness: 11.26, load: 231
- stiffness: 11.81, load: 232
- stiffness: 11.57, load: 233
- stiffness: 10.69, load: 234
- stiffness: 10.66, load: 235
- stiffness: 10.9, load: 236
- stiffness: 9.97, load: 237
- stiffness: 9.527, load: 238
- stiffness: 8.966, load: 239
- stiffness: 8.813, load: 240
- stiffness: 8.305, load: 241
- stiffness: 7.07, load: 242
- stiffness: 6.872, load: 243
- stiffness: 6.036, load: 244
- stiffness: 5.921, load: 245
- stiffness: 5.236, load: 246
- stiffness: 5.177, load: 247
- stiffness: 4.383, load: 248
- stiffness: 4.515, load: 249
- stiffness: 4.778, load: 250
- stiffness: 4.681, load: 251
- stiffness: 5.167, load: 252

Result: 6.9 N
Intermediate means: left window 5.68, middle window 5.3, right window 8.37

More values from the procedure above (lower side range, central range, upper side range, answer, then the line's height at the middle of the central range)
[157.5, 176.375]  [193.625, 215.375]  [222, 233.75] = 4.3 N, 8.5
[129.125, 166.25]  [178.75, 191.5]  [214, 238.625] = 4.0 N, 7.56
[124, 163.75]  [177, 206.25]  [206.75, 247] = 7.1 N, 7.43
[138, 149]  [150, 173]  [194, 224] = 3.4 N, 6.26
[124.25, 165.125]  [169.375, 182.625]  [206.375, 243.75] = 2.6 N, 6.94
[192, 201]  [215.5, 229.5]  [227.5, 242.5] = -0.8 N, 8.67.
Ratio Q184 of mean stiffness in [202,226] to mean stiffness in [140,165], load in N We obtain 1.46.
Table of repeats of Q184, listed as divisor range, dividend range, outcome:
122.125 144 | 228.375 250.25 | 1.47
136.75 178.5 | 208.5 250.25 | 1.54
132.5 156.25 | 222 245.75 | 1.67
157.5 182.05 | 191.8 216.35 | 1.25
